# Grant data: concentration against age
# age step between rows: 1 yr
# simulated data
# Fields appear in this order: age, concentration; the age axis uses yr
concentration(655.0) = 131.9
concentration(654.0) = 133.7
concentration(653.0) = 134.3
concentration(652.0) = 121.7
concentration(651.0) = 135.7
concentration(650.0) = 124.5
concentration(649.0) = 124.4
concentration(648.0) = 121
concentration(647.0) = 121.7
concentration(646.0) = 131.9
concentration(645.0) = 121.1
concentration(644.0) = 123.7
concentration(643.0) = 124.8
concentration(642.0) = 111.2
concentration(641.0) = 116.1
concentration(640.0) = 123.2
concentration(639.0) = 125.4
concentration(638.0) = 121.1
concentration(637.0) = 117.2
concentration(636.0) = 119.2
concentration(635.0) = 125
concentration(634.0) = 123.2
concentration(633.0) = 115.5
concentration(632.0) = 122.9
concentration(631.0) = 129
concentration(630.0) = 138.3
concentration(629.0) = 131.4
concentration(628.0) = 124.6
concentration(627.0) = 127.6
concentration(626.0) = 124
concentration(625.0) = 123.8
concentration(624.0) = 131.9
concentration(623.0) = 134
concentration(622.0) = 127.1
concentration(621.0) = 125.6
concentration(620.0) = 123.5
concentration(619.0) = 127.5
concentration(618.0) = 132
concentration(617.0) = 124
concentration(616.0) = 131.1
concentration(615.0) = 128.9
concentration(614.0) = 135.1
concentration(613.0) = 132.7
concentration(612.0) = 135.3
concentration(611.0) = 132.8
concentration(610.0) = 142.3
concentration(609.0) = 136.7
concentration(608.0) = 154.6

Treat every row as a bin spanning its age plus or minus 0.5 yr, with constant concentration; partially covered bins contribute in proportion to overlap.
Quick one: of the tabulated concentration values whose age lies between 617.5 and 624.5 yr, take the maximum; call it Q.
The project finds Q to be 134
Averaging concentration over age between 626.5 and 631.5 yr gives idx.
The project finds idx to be 130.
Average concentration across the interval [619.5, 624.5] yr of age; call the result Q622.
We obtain 128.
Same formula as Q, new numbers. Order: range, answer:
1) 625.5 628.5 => 127.6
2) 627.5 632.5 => 138.3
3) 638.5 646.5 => 131.9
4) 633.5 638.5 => 125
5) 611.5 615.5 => 135.3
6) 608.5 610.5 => 142.3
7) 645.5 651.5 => 135.7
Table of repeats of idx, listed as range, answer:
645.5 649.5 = 125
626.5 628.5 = 126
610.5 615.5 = 133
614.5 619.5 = 129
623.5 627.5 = 127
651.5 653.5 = 128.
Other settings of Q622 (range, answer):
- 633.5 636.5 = 122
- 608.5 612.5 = 137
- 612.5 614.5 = 134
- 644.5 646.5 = 126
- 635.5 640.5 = 121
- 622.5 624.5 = 133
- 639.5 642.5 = 117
